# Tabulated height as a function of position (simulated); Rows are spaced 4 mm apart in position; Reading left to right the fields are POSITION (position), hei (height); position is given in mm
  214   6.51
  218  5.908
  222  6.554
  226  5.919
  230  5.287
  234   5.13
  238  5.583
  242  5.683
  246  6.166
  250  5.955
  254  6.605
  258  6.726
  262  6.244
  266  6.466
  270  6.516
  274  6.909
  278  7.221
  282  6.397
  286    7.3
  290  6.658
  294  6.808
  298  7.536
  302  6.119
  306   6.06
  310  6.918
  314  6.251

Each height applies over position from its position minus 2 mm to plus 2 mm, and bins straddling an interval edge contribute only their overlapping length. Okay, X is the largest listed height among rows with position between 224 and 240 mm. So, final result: 5.919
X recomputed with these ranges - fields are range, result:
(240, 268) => 6.726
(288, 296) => 6.808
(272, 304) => 7.536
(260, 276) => 6.909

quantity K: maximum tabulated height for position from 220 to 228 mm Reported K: 6.554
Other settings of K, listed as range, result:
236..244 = 5.683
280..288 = 7.3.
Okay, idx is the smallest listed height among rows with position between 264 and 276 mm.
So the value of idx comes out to 6.466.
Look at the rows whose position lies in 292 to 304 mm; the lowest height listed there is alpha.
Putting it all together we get 6.119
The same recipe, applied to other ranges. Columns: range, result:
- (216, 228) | 5.908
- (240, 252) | 5.683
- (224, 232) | 5.287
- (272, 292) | 6.397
